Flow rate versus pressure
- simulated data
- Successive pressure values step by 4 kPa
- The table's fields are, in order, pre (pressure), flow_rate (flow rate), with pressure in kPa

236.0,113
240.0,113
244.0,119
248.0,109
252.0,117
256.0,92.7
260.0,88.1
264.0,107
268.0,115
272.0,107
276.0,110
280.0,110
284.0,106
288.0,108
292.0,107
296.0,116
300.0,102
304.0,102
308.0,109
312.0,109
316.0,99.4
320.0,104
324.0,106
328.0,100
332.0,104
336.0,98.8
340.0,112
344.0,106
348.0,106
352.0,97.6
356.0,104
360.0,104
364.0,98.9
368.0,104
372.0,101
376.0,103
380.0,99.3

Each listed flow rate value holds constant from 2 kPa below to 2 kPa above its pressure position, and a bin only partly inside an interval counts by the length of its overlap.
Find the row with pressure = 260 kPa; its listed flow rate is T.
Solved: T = 88.1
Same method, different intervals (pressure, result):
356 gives 104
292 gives 107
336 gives 98.8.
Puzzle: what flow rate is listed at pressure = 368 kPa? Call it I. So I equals 104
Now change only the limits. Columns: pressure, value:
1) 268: 115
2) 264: 107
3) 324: 106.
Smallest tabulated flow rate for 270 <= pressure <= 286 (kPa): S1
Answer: 106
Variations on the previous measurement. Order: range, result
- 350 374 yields 97.6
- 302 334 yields 99.4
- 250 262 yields 88.1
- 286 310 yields 102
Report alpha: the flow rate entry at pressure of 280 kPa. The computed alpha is 110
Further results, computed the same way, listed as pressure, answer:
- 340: 112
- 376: 103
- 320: 104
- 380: 99.3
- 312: 109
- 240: 113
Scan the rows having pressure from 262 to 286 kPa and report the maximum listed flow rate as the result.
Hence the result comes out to 115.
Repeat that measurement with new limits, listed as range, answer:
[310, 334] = 109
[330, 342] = 112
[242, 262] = 119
